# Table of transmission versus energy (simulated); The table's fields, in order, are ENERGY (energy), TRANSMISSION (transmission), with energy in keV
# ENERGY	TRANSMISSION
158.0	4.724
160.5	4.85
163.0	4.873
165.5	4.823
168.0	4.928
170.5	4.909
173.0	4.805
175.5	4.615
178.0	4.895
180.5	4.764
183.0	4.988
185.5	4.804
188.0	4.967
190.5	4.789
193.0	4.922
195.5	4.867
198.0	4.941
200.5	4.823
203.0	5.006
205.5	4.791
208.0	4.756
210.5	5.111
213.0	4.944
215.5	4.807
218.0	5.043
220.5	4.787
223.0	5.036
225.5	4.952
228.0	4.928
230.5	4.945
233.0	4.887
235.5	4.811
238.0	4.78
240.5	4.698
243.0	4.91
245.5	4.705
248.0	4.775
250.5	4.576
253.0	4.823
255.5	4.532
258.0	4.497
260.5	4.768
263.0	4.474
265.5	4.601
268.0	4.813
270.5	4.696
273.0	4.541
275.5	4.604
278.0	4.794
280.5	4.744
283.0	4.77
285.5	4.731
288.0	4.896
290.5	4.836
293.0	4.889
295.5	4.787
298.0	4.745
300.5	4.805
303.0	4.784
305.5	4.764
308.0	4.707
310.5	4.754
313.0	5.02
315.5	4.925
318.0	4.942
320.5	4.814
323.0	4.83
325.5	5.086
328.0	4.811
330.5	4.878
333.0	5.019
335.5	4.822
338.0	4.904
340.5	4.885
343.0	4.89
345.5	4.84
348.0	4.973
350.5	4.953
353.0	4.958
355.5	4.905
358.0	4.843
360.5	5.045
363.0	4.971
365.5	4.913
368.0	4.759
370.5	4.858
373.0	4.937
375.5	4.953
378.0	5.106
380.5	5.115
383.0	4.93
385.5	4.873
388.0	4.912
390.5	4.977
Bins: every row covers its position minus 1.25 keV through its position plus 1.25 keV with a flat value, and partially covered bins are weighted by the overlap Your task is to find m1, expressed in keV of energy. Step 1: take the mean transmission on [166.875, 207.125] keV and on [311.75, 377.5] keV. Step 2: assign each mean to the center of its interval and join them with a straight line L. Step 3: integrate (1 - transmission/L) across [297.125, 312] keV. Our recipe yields 0.4 keV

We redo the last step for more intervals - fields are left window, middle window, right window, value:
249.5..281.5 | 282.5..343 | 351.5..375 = -0.95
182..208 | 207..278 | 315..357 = 1.62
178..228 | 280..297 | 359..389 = 0.39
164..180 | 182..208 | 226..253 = -0.34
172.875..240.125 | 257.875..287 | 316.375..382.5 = 1.32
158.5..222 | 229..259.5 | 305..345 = 0.80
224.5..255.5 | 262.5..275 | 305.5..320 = 0.50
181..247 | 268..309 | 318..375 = 1.15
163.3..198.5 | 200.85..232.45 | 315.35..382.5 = -0.33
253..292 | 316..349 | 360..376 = -0.47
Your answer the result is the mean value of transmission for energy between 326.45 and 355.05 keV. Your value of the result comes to 4.9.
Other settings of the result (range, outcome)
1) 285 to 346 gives 4.86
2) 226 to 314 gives 4.75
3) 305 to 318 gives 4.85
